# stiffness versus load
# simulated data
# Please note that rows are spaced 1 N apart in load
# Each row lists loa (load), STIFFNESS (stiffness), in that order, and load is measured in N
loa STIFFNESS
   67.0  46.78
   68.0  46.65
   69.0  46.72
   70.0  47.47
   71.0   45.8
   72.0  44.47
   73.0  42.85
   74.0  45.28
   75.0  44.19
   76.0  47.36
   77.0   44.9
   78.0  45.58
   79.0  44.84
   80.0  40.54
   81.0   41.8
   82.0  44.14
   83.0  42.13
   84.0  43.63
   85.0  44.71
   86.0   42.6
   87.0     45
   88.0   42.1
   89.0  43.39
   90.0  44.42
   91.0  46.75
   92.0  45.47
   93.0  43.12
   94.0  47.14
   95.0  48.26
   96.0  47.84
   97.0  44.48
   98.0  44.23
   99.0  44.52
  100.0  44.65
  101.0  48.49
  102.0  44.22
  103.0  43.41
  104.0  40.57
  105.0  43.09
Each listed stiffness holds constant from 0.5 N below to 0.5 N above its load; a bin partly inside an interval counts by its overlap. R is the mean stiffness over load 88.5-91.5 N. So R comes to 44.9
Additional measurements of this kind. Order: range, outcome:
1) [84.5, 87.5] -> 44.1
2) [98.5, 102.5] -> 45.5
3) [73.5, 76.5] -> 45.6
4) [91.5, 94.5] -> 45.2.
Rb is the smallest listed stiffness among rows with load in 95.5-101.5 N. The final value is 44.23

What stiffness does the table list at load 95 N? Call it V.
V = 48.26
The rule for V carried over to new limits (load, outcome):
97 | 44.48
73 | 42.85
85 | 44.71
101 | 48.49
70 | 47.47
